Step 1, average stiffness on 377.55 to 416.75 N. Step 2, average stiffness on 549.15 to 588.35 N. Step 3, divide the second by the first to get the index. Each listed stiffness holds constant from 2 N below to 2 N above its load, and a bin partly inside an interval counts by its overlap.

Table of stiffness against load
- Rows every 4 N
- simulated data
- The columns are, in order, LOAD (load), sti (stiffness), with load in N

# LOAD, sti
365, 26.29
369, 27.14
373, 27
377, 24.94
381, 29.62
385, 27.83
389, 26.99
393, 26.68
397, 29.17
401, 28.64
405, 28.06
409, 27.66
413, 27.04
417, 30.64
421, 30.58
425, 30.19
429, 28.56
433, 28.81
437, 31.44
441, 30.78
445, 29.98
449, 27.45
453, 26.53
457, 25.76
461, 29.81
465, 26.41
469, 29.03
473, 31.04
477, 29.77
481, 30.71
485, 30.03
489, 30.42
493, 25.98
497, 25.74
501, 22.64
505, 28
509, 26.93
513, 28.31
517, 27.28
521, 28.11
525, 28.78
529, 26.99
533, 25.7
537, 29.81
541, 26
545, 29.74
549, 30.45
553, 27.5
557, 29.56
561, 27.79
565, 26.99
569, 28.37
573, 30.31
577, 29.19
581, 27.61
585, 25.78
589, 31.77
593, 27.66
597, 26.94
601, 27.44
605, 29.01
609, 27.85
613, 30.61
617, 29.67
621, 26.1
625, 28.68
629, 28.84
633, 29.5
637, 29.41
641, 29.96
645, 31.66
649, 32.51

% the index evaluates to 1.01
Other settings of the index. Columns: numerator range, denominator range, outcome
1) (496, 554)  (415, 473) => 0.95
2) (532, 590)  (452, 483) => 0.99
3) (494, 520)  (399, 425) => 0.92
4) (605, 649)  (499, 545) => 1.08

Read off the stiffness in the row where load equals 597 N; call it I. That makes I 26.94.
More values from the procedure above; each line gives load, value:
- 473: 31.04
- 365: 26.29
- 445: 29.98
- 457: 25.76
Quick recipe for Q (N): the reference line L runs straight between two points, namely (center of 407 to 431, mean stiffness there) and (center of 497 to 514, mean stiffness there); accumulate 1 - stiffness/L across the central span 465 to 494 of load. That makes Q -2.5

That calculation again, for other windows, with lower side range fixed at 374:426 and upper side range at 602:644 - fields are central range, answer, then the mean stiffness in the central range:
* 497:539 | 2.1 N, 27.2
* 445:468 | 0.7 N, 27.5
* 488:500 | 0.8 N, 26.7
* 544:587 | 0.5 N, 28.5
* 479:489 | -0.6 N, 30.4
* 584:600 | 0.4 N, 28.1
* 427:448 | -1.1 N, 29.8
